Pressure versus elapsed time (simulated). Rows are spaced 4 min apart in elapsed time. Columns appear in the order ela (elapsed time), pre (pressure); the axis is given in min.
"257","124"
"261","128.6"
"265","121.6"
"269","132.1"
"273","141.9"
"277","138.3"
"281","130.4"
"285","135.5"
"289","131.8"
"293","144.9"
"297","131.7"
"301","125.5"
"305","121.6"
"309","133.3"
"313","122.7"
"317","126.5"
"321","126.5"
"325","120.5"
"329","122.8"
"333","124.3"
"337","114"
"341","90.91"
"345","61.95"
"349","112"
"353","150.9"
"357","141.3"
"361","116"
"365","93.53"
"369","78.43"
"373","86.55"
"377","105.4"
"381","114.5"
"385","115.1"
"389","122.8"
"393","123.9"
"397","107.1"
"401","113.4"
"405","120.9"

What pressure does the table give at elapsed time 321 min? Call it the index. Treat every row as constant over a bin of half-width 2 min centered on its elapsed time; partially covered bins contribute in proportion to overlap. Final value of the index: 126.5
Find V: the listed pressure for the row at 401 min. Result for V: 113.4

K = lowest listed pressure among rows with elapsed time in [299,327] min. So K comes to 120.5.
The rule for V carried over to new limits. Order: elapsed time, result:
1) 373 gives 86.55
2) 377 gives 105.4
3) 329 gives 122.8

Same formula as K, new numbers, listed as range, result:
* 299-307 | 121.6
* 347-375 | 78.43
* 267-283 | 130.4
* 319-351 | 61.95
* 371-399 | 86.55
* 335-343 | 90.91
